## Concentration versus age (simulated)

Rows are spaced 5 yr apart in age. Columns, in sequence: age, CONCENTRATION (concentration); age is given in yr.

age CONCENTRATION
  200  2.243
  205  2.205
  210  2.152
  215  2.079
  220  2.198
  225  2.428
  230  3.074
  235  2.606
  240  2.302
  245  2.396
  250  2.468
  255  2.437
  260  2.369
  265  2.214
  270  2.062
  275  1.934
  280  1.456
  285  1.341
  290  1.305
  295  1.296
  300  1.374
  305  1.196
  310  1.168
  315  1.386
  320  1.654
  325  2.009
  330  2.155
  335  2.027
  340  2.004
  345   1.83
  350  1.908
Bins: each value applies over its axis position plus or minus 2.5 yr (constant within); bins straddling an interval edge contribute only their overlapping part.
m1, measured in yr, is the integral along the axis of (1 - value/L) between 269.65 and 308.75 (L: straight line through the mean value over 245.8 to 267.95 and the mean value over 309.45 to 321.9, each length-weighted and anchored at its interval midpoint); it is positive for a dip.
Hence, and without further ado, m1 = 8.5 yr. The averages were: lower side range 2.37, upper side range 1.43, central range 1.45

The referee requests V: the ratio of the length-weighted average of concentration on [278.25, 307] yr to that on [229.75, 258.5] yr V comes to 0.5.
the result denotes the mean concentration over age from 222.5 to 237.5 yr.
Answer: 2.7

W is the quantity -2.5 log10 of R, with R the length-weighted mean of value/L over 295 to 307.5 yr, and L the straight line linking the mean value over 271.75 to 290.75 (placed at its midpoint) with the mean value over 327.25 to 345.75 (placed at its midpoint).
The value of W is 0.31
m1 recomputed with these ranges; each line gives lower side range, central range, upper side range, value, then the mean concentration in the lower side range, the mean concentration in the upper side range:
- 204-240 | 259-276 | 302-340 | -0.6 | 2.39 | 1.68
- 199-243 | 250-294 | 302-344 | 3.2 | 2.37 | 1.7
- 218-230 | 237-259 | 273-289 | -3.5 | 2.48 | 1.54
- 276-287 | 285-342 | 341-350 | 3.6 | 1.47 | 1.88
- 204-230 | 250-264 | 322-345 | -1.2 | 2.3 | 2.02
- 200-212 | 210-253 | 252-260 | -2.2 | 2.19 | 2.42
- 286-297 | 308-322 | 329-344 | 2.4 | 1.31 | 2.03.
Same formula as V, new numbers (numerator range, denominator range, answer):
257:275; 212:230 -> 0.93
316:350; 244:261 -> 0.79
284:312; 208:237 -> 0.53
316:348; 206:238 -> 0.80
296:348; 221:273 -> 0.69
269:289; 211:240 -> 0.67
